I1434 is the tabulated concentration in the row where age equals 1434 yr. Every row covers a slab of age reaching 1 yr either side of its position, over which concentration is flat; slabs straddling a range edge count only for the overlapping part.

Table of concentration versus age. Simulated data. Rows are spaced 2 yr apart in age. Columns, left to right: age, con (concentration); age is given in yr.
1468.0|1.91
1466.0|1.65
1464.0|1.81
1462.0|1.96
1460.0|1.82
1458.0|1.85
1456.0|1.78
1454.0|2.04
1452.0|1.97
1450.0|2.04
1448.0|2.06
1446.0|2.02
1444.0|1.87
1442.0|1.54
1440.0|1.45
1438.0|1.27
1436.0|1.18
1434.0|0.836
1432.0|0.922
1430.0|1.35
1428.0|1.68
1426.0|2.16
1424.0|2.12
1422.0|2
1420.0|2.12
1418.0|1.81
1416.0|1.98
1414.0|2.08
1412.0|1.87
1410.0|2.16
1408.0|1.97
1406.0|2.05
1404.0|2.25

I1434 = 0.836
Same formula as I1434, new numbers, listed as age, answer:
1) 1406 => 2.05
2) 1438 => 1.27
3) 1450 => 2.04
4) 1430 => 1.35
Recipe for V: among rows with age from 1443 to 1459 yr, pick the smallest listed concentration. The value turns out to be 1.78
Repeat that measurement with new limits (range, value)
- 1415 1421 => 1.81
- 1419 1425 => 2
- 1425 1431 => 1.35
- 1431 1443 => 0.836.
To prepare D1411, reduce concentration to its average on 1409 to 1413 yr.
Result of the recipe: 2.02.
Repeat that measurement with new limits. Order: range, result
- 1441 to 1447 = 1.81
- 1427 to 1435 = 1.2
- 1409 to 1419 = 1.98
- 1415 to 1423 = 1.98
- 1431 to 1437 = 0.979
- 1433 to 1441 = 1.18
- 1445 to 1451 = 2.04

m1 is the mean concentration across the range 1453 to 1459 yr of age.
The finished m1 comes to 1.89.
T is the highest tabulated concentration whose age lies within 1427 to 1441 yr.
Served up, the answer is 1.68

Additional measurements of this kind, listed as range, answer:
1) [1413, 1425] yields 2.12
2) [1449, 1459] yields 2.04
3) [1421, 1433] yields 2.16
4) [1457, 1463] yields 1.96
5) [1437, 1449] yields 2.06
